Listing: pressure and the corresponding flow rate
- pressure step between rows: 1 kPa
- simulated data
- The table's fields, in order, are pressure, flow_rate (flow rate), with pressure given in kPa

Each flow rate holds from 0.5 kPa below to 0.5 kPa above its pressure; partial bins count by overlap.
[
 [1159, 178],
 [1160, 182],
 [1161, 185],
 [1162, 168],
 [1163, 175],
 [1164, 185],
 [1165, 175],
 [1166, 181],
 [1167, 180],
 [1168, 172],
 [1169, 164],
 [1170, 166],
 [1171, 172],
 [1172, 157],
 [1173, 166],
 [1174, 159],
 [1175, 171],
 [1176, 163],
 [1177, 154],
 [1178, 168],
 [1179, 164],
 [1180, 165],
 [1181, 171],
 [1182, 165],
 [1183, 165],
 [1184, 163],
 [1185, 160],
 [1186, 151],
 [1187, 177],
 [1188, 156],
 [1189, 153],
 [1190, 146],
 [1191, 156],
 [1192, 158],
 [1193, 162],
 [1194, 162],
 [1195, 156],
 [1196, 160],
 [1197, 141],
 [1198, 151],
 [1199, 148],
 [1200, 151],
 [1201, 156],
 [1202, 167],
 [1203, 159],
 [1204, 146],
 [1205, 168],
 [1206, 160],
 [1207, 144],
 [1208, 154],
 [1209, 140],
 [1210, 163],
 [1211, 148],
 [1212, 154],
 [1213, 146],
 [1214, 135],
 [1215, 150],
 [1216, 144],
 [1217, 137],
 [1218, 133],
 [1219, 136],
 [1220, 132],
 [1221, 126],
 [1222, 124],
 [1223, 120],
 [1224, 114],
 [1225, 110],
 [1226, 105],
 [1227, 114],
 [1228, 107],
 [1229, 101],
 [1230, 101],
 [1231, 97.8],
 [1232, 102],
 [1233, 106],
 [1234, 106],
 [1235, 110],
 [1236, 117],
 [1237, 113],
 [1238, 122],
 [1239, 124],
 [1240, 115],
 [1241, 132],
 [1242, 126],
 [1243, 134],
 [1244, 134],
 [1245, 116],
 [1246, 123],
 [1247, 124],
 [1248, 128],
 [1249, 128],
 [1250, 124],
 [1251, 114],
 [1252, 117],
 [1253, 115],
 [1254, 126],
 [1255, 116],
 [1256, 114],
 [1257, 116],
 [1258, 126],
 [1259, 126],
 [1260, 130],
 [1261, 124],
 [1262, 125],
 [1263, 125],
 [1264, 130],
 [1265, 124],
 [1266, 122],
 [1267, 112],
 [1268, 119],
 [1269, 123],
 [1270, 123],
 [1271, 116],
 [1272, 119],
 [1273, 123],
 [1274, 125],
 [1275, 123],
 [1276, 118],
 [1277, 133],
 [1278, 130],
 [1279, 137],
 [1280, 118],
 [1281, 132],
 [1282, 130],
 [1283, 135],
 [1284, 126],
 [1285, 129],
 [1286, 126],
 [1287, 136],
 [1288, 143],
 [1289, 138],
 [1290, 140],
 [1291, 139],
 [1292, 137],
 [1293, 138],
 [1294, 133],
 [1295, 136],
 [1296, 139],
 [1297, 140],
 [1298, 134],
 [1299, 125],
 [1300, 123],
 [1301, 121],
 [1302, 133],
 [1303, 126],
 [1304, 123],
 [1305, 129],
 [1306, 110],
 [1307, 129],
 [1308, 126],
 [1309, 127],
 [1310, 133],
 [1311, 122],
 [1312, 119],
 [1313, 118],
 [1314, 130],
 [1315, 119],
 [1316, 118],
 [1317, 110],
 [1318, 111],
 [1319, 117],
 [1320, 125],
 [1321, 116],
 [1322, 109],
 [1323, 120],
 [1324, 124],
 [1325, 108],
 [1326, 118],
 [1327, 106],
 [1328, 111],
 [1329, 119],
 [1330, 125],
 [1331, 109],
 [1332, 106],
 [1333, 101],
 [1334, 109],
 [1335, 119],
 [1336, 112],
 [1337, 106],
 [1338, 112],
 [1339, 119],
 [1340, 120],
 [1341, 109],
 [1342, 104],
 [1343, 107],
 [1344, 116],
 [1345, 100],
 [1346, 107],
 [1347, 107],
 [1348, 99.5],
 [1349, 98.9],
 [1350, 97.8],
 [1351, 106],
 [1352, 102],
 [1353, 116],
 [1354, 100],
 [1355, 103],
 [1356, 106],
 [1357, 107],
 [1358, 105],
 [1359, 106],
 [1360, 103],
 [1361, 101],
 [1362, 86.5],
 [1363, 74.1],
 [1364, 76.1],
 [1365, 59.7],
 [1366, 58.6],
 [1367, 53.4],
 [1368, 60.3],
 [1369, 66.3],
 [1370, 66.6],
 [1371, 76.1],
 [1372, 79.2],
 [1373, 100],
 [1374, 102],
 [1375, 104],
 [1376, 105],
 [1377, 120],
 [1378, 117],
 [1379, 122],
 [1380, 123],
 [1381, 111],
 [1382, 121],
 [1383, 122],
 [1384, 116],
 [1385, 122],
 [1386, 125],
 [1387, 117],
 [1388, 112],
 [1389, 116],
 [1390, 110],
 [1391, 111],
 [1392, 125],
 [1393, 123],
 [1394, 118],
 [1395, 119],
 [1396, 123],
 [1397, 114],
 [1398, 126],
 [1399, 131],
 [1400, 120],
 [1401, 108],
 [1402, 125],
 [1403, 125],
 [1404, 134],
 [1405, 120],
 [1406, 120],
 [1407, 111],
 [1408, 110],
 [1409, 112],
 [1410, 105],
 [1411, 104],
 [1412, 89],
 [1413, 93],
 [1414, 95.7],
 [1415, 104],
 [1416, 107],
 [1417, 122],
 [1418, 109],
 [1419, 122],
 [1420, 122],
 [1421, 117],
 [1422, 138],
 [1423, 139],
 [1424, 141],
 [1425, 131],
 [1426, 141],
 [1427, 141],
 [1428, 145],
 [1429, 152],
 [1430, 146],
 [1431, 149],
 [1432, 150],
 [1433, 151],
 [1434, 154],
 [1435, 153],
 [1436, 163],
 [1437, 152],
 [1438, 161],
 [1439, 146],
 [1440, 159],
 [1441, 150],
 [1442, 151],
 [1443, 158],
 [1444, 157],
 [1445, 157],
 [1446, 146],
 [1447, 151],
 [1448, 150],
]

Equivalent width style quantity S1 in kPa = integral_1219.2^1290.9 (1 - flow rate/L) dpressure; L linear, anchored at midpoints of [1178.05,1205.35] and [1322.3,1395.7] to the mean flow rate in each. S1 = 8.2 kPa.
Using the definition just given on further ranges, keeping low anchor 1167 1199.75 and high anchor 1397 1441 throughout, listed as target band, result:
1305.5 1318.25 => 1.99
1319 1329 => 1.86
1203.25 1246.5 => 7.68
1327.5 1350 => 4.88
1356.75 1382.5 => 8.22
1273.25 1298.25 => 2.47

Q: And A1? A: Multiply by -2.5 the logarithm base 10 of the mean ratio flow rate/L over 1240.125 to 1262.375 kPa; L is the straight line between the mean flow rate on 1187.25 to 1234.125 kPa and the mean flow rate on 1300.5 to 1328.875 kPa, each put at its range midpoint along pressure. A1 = 0.07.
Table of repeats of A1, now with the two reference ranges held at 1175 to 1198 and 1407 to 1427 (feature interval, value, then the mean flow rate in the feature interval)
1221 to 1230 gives 0.335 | 112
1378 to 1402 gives 0.022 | 119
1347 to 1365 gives 0.285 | 98.4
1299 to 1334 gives 0.142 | 119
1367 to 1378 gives 0.382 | 87.7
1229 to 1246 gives 0.283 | 116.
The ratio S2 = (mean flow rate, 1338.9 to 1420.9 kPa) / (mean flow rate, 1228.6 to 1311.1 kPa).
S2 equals 0.85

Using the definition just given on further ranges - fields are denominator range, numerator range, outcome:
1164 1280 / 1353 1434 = 0.81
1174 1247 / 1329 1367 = 0.73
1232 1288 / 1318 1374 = 0.82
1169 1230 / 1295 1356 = 0.78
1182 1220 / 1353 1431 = 0.72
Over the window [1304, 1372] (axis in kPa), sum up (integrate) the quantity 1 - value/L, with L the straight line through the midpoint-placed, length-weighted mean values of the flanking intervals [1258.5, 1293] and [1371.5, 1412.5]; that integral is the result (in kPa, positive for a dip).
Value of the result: 8.7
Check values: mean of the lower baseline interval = 128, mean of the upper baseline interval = 115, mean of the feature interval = 106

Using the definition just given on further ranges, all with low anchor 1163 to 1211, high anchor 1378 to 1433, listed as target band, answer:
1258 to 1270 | 1.9 kPa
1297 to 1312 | 1.5 kPa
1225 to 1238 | 3.9 kPa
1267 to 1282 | 2.2 kPa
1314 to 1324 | 1.5 kPa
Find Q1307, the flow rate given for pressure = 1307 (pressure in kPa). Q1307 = 129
